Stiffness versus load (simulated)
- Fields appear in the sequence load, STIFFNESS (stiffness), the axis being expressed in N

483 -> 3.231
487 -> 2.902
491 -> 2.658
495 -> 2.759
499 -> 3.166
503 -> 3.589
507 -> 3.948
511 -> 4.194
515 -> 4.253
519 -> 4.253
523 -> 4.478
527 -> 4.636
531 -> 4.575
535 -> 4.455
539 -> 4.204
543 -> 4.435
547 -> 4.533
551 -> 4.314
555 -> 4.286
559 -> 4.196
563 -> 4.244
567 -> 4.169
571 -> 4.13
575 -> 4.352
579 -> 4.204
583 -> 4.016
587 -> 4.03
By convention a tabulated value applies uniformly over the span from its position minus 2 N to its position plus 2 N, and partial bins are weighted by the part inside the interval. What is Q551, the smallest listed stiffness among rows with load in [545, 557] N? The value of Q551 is 4.286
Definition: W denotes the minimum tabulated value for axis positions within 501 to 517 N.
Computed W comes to 3.589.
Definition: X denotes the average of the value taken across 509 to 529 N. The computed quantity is 4.36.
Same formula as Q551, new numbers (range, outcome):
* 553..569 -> 4.169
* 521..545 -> 4.204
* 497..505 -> 3.166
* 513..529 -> 4.253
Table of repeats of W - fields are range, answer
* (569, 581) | 4.13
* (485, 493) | 2.658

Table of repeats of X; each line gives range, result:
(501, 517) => 4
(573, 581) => 4.28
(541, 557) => 4.39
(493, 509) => 3.37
